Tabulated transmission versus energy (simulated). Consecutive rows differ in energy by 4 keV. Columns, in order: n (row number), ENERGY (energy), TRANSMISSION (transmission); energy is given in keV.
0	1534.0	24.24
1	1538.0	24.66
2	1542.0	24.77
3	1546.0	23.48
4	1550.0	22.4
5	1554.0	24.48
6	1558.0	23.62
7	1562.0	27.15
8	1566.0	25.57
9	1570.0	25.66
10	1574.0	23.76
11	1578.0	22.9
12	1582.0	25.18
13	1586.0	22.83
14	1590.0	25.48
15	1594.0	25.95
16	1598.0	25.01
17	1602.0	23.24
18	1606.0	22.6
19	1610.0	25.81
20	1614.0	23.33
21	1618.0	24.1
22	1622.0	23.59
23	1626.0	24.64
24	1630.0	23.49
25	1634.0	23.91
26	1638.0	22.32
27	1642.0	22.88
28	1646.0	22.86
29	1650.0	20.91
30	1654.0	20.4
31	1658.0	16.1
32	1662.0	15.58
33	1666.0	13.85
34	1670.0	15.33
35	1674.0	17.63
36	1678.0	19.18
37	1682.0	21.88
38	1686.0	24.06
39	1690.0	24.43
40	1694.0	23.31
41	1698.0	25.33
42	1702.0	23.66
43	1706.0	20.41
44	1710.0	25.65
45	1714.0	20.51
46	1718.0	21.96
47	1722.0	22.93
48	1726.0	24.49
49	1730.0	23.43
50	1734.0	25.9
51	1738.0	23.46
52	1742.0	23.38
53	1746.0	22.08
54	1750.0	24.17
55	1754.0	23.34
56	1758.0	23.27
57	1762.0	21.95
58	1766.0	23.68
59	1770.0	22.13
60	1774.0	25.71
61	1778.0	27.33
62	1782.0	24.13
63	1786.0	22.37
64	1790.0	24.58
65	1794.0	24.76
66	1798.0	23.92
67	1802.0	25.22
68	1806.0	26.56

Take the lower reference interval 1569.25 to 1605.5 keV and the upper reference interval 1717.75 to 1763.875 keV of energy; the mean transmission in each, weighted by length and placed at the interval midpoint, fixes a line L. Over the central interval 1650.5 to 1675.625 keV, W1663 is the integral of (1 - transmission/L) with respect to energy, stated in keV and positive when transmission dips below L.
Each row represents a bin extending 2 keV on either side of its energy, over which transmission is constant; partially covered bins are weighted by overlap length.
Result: 7.5 keV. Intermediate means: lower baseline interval 24.3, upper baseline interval 23.4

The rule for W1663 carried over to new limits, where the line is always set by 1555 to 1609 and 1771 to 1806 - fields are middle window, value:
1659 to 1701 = 7.86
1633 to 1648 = 1.03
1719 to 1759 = 1.80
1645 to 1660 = 2.89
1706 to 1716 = 0.87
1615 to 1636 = 0.59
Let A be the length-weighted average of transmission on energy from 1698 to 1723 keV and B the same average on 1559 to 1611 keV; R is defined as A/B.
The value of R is 0.9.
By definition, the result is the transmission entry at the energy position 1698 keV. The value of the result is 25.33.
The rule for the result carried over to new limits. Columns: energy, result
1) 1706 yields 20.41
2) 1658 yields 16.1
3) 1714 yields 20.51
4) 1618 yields 24.1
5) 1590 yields 25.48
